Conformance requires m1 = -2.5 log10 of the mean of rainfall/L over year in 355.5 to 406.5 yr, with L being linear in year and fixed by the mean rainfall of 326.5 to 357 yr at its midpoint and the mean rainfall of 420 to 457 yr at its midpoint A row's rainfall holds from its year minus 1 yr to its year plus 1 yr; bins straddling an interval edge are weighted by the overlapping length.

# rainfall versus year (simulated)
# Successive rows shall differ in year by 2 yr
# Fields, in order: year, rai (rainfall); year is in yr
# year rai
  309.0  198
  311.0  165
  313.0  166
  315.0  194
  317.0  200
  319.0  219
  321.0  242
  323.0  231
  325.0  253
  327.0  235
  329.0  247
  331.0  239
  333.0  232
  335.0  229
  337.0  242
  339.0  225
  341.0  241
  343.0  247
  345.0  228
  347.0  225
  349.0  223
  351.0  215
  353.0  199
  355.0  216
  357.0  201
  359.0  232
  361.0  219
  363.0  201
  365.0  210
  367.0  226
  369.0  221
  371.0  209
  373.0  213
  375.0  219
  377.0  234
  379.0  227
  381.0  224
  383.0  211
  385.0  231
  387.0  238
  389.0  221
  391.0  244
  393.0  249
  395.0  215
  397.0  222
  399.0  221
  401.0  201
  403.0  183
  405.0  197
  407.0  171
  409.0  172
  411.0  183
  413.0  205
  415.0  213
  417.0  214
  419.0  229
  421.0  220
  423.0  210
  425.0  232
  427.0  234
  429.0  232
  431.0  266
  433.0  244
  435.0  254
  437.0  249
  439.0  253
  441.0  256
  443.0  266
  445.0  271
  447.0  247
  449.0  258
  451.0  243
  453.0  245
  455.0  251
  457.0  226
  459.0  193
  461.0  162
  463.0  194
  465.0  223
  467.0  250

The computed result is 0.08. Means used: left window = 229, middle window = 218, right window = 246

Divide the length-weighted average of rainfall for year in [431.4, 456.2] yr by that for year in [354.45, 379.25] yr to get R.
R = 1.2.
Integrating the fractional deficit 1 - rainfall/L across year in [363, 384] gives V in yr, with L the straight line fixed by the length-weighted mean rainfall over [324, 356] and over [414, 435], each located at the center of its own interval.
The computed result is 1.1 yr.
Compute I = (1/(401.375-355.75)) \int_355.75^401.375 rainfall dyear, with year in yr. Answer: 222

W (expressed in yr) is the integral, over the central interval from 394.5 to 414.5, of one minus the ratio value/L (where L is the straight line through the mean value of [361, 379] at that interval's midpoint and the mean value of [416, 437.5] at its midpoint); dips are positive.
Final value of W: 2.7 yr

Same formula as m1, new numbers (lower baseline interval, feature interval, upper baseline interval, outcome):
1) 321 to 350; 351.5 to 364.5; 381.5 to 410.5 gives 0.08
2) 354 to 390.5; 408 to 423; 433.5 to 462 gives 0.13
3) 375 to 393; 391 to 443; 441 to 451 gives 0.11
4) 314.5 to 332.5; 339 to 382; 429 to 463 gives 0.06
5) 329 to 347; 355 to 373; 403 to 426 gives 0.05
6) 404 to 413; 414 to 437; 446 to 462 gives -0.16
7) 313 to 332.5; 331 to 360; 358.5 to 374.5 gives -0.02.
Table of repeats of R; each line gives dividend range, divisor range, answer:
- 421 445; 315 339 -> 1.06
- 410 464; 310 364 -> 1.05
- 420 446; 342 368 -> 1.12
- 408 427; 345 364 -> 0.98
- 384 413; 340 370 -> 0.96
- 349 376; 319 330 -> 0.89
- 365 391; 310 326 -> 1.07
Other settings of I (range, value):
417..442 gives 239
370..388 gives 223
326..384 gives 224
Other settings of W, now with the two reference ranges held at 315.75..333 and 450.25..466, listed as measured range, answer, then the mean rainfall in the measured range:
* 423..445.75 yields -3.02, 249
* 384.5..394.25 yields -0.50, 236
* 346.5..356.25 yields 0.62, 215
